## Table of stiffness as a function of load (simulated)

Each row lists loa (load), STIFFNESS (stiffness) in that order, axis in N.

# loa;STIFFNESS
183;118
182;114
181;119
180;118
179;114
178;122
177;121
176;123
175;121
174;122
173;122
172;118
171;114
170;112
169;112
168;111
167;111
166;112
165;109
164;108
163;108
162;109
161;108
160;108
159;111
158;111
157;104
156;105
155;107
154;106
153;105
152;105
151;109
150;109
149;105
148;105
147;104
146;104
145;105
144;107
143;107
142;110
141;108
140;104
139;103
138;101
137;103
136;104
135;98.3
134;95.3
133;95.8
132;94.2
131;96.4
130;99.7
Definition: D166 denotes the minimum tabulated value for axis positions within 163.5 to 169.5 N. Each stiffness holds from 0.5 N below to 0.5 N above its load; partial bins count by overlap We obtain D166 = 108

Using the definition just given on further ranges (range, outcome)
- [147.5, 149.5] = 105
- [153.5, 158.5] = 104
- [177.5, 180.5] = 114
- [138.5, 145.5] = 103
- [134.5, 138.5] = 98.3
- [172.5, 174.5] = 122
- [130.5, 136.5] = 94.2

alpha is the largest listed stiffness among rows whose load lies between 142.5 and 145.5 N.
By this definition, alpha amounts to 107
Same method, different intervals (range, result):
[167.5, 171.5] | 114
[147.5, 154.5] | 109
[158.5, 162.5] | 111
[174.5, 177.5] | 123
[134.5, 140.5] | 104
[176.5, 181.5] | 122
